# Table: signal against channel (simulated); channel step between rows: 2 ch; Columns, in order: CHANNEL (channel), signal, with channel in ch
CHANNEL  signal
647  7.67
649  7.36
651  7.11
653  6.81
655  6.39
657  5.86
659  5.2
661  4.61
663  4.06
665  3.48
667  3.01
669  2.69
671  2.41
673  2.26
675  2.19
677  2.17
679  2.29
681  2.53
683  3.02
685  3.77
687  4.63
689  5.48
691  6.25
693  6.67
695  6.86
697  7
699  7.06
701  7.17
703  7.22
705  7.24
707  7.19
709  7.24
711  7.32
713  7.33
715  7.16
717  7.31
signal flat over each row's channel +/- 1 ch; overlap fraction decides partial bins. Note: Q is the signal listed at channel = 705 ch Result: 7.24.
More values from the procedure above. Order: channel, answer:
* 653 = 6.81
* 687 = 4.63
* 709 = 7.24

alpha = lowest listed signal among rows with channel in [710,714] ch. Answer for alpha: 7.32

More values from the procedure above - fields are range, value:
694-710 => 6.86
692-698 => 6.67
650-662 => 4.61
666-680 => 2.17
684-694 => 3.77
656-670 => 2.69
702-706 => 7.22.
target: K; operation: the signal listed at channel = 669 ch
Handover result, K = 2.69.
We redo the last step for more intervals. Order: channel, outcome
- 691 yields 6.25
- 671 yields 2.41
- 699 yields 7.06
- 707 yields 7.19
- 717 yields 7.31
